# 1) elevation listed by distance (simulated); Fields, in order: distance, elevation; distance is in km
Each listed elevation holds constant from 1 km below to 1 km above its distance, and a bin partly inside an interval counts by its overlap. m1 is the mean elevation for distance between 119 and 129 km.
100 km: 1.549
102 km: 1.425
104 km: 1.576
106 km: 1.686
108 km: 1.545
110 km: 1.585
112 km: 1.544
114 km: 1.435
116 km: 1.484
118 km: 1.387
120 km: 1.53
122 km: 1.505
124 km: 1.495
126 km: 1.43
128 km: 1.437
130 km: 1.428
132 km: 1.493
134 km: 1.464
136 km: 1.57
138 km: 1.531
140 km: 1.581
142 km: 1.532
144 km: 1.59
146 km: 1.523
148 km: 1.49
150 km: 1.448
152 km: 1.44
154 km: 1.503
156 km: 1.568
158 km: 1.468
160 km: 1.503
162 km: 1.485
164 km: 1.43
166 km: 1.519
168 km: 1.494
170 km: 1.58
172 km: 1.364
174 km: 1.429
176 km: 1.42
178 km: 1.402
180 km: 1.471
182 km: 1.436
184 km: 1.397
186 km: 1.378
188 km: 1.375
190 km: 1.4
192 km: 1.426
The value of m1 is 1.48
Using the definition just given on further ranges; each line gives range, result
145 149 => 1.51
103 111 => 1.6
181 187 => 1.4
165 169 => 1.51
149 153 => 1.44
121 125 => 1.5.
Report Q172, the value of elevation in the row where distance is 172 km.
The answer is 1.364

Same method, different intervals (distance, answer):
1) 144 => 1.59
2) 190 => 1.4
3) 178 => 1.402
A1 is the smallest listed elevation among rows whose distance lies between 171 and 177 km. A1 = 1.364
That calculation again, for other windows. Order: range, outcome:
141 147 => 1.523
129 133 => 1.428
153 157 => 1.503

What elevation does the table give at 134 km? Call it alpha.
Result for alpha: 1.464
